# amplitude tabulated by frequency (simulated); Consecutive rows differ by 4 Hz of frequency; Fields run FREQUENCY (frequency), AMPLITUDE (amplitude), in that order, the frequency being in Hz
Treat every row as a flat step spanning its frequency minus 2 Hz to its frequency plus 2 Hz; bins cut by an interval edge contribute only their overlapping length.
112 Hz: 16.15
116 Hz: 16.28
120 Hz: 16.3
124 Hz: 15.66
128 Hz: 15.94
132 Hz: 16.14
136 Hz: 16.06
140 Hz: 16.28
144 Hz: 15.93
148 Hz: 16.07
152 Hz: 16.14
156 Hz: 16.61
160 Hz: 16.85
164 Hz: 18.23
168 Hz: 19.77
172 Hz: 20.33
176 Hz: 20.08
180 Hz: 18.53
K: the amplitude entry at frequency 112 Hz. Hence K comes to 16.15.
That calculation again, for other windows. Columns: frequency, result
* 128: 15.94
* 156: 16.61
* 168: 19.77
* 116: 16.28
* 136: 16.06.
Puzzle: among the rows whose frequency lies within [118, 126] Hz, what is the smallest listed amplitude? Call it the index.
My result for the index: 15.66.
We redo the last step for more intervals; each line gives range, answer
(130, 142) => 16.06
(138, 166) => 15.93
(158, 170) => 16.85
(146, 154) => 16.07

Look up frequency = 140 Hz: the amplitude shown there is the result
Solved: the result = 16.28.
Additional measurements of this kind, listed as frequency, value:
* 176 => 20.08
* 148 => 16.07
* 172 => 20.33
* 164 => 18.23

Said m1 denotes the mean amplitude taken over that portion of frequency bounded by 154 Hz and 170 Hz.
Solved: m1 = 17.9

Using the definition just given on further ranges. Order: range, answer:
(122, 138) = 15.9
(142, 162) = 16.3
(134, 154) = 16.1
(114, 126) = 16.1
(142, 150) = 16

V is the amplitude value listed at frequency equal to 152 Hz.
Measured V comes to 16.14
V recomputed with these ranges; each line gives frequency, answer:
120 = 16.3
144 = 15.93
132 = 16.14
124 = 15.66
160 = 16.85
